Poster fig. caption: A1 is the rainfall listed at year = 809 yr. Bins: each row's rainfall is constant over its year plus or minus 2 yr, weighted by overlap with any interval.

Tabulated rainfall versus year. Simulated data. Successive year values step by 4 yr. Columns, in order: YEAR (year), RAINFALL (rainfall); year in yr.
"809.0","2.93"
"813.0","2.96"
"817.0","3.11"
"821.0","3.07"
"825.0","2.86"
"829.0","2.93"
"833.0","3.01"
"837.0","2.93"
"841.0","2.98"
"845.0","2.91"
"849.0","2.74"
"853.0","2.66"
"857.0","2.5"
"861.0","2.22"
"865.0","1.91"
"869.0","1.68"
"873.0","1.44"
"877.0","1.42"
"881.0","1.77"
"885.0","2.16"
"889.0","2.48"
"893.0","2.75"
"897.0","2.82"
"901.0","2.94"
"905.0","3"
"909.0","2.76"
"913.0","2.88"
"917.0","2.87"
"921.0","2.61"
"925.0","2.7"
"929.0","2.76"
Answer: 2.93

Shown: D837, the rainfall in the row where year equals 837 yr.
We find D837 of 2.93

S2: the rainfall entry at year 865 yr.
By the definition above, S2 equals 1.91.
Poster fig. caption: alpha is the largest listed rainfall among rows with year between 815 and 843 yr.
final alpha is 3.11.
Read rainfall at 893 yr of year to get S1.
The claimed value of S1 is 2.75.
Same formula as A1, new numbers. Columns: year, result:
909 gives 2.76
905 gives 3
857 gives 2.5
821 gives 3.07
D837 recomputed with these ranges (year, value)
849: 2.74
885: 2.16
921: 2.61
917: 2.87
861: 2.22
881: 1.77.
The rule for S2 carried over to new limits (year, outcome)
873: 1.44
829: 2.93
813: 2.96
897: 2.82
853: 2.66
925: 2.7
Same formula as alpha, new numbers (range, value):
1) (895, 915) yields 3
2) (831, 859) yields 3.01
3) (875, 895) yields 2.75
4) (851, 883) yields 2.66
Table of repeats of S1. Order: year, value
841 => 2.98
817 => 3.11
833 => 3.01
